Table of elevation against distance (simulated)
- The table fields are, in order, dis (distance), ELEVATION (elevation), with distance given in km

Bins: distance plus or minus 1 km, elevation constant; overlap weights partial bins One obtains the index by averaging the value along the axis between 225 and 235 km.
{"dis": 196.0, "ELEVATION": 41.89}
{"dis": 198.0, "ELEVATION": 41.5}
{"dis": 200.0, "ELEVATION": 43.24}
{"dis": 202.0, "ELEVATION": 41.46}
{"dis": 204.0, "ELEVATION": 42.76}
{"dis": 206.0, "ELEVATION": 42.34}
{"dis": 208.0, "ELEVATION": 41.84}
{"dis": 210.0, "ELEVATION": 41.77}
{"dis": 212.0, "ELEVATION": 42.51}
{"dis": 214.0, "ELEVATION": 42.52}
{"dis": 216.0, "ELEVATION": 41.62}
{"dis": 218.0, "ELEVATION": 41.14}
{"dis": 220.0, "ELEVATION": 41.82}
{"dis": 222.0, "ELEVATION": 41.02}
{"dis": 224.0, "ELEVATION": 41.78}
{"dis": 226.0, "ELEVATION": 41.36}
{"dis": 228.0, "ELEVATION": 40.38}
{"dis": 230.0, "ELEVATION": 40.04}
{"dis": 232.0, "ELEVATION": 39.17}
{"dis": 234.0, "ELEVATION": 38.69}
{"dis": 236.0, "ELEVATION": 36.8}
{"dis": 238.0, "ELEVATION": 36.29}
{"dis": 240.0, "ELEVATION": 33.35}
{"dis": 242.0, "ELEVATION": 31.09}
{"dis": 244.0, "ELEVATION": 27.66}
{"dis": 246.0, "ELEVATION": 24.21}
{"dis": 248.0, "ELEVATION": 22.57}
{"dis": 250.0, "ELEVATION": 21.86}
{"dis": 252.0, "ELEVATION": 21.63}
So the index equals 39.9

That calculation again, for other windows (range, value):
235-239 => 36.5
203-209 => 42.3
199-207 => 42.5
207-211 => 41.8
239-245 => 30.7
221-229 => 41.1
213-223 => 41.6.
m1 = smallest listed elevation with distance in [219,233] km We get 39.17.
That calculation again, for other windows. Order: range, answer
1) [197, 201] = 41.5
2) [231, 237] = 36.8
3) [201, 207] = 41.46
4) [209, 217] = 41.62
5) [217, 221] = 41.14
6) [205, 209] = 41.84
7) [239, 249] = 22.57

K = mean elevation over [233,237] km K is 37.7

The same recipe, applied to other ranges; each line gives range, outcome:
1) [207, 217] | 42.1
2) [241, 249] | 26.4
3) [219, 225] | 41.5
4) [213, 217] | 42.1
